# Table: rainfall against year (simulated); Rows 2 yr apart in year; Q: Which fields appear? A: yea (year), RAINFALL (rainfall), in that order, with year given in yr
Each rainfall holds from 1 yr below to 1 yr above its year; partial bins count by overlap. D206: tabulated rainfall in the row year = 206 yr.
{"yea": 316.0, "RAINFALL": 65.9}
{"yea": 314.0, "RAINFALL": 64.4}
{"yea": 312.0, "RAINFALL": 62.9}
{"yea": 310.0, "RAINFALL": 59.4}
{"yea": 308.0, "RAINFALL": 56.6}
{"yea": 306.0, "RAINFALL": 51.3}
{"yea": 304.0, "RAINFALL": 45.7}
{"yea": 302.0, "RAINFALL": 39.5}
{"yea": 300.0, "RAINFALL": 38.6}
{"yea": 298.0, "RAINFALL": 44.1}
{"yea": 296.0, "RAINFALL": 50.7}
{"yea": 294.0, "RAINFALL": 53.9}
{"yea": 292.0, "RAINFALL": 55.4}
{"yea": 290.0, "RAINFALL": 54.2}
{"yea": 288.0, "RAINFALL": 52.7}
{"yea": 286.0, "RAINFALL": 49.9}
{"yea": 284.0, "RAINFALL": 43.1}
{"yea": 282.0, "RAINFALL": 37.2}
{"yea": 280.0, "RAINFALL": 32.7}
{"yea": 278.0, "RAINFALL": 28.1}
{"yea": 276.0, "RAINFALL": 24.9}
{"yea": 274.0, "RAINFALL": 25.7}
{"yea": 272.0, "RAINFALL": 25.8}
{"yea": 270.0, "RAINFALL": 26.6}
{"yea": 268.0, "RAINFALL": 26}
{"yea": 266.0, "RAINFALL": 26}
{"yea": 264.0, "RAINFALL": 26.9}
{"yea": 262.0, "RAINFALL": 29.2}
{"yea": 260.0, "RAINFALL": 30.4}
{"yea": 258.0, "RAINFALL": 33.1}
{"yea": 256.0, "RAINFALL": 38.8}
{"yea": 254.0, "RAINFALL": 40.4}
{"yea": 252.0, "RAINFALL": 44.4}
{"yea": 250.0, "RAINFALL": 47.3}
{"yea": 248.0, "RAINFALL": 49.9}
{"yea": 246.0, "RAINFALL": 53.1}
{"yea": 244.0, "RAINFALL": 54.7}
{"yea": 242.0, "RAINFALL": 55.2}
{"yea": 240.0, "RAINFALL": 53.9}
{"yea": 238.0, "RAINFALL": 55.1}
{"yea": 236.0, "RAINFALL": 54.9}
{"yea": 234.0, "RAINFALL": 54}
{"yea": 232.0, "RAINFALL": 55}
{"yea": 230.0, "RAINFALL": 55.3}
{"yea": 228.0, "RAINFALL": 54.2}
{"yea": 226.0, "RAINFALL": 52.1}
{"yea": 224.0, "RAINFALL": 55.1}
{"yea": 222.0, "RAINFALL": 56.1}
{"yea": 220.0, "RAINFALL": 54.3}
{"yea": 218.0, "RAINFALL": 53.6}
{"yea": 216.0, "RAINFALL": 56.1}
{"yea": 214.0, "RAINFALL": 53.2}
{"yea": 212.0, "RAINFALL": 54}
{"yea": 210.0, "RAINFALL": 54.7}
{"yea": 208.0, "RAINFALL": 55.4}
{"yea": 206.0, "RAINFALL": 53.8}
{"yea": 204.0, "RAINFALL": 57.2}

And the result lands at 53.8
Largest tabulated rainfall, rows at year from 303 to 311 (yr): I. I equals 59.4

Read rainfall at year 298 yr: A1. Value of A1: 44.1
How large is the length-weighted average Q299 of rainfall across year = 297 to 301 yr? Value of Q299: 41.4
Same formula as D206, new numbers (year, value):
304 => 45.7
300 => 38.6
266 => 26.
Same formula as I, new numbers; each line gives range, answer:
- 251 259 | 44.4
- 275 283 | 37.2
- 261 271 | 29.2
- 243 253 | 54.7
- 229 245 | 55.3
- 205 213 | 55.4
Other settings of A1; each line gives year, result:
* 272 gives 25.8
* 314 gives 64.4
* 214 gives 53.2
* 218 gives 53.6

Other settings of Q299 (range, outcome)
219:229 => 54.4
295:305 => 43.7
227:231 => 54.8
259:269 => 27.7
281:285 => 40.2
